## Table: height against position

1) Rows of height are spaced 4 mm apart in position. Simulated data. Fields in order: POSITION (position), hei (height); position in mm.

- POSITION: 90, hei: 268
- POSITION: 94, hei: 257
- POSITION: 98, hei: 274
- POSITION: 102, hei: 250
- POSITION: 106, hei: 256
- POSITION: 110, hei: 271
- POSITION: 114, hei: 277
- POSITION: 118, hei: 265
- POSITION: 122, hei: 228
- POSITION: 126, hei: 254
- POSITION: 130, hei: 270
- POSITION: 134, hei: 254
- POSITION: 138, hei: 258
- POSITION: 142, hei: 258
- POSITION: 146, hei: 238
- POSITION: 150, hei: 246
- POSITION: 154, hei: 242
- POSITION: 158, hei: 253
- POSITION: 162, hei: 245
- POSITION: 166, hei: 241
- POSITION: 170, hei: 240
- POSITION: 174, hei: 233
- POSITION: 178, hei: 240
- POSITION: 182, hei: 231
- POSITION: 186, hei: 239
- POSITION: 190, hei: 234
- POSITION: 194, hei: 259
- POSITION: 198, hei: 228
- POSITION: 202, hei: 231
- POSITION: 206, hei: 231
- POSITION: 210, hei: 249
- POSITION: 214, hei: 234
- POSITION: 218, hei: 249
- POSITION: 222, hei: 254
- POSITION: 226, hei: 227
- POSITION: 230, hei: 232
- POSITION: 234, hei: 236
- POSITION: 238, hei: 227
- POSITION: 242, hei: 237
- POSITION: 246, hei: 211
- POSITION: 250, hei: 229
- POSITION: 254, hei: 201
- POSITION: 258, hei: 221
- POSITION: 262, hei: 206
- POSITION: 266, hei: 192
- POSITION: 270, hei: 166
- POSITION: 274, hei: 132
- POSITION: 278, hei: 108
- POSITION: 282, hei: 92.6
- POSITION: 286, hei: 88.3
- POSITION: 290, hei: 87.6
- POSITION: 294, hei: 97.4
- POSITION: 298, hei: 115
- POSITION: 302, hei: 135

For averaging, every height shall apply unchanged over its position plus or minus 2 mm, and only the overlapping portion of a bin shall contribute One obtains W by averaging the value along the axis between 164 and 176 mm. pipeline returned 238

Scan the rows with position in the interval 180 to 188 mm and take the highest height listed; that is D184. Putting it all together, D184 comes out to 239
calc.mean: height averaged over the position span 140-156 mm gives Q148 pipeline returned 246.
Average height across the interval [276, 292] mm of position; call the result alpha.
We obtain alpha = 94.1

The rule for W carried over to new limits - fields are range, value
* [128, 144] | 260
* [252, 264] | 209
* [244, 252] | 220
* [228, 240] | 232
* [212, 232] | 239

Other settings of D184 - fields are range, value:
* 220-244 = 254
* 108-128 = 277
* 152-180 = 253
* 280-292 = 92.6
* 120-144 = 270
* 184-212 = 259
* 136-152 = 258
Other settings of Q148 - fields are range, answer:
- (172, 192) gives 235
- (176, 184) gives 236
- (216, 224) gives 252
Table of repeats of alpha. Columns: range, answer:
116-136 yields 254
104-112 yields 264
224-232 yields 230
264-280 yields 150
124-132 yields 262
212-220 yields 242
